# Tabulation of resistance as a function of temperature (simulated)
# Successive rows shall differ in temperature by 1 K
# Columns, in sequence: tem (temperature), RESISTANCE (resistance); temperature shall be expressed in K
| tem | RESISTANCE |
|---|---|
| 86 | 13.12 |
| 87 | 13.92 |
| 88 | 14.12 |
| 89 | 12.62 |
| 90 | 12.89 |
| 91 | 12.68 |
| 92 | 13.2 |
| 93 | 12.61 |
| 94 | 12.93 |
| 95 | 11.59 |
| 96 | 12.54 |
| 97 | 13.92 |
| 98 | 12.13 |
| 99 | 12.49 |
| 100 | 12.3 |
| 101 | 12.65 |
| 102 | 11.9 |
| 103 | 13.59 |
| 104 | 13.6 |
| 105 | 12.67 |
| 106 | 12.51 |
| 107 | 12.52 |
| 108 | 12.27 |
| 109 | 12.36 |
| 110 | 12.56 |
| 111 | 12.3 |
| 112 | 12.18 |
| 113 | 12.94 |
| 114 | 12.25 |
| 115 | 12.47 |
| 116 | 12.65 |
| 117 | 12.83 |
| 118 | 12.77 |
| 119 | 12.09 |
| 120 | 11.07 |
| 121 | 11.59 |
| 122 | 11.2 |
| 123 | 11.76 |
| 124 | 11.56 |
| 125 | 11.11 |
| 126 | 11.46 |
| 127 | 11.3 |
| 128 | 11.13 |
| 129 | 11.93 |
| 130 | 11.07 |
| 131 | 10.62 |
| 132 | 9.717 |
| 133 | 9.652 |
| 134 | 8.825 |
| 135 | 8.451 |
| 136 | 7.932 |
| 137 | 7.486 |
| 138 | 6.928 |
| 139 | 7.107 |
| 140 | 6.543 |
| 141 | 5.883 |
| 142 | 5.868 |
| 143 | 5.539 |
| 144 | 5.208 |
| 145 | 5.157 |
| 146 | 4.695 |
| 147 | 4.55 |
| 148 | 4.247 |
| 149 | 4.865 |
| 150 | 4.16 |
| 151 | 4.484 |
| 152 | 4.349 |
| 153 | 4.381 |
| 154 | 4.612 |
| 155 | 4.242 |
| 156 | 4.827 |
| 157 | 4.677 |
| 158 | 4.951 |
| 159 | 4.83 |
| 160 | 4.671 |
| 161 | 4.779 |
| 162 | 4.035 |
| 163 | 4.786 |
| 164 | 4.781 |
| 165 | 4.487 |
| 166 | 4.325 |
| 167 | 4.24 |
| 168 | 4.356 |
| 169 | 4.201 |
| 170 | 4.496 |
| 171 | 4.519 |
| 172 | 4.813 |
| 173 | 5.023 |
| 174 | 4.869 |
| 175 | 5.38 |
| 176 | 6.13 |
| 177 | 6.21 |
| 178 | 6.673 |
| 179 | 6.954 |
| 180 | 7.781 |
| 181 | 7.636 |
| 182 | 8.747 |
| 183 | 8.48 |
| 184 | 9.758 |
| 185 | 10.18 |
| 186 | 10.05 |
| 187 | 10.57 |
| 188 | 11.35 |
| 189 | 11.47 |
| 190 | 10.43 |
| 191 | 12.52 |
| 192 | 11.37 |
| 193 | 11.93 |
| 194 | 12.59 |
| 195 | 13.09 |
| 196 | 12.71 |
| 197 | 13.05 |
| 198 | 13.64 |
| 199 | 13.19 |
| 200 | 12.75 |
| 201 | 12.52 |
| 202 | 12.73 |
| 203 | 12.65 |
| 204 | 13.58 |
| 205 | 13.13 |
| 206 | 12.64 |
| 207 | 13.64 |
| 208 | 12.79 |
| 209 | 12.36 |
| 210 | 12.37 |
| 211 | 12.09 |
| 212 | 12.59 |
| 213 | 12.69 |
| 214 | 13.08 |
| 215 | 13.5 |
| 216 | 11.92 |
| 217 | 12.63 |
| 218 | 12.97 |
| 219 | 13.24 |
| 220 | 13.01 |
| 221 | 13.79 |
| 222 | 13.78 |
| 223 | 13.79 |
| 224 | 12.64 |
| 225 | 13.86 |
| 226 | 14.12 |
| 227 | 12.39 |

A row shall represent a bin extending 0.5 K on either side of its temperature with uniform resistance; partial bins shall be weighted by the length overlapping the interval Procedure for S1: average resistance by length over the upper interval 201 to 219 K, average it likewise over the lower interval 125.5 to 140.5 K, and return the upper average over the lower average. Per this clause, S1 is 1.37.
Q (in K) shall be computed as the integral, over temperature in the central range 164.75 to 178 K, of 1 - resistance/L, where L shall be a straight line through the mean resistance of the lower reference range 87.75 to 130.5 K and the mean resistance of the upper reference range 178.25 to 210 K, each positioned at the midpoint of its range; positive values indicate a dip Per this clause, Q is 7.7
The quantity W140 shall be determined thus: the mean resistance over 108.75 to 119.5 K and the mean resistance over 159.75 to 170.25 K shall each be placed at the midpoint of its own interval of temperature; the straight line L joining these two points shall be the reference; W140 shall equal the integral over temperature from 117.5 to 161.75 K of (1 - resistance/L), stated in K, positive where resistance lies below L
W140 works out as 5.9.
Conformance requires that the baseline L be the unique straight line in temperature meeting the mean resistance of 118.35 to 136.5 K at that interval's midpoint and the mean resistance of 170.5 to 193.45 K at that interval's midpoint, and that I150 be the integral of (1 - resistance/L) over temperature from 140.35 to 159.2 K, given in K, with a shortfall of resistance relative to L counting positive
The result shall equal 9.5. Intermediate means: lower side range 10.7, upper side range 8.38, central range 4.83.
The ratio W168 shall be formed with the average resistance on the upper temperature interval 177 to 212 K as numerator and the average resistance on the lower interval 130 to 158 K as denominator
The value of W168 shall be 1.83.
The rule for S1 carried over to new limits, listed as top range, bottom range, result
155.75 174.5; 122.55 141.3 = 0.48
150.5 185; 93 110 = 0.43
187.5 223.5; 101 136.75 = 1.09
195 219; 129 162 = 2.09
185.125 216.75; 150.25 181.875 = 2.44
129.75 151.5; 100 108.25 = 0.53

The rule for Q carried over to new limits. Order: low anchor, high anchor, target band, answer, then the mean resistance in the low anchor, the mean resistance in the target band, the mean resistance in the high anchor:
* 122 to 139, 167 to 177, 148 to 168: 6.1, 10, 4.54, 4.9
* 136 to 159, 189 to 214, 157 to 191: 9.4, 5.27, 6.6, 12.6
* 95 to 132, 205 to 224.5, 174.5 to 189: 4.9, 12.1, 8.39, 12.9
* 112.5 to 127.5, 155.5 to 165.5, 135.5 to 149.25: 3.6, 11.9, 5.88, 4.68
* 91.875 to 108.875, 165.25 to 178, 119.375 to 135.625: -1.7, 12.7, 10.8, 4.94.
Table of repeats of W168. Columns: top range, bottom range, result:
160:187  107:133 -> 0.52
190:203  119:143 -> 1.32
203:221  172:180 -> 2.16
